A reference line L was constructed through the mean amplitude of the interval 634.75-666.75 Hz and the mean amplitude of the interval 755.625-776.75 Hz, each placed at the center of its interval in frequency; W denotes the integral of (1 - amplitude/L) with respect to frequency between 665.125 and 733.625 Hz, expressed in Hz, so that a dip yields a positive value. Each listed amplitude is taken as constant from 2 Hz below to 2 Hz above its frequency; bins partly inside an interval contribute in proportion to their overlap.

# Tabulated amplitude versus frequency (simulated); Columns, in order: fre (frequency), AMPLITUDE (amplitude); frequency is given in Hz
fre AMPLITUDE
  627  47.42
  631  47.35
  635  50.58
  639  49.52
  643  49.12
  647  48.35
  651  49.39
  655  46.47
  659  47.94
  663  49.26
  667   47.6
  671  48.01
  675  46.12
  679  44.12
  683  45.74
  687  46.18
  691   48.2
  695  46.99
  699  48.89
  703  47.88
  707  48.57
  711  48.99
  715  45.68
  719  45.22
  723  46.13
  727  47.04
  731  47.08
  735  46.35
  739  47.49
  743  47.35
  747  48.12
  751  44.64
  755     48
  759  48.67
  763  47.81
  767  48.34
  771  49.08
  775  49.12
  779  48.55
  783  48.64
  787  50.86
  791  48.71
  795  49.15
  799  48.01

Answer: 2.3 Hz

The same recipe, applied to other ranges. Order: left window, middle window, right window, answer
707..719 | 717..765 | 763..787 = 0.9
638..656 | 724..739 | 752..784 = 0.5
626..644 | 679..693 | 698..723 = 0.4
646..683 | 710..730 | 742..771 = 0.4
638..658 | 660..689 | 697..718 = 0.9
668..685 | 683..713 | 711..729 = -1.0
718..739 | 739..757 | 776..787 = 0.1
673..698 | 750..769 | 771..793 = 0.3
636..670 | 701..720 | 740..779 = 0.3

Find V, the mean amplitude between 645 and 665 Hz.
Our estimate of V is 48.3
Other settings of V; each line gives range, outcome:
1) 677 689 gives 45.3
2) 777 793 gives 49.2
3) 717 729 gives 46.1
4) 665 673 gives 47.8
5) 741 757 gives 47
